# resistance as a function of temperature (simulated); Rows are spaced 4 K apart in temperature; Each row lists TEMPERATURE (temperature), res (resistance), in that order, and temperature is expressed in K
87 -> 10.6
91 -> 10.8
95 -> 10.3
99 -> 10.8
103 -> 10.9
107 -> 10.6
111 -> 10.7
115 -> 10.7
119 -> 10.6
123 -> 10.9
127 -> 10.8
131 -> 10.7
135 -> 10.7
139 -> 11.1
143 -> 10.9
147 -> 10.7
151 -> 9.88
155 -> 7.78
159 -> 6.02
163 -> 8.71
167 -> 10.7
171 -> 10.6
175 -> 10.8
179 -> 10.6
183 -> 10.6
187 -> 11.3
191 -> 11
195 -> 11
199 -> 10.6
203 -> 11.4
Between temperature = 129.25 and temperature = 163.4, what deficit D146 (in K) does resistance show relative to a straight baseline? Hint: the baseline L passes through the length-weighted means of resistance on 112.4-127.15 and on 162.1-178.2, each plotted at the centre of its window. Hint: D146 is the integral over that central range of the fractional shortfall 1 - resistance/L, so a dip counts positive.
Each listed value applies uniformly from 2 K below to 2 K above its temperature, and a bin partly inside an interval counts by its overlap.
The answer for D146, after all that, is 2.9 K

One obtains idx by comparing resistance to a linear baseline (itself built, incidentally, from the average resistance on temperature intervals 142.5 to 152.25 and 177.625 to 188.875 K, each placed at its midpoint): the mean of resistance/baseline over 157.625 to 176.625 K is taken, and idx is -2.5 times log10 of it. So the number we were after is 0.134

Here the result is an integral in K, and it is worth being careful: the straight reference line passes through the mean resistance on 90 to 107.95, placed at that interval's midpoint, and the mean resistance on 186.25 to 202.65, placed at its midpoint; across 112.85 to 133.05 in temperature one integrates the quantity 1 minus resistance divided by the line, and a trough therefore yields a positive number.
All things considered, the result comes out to 0.0 K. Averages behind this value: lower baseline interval 10.7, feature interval 10.7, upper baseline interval 11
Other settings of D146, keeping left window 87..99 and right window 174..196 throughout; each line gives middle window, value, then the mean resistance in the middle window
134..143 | -0.2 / 10.9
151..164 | 3.6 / 7.78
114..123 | 0.0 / 10.7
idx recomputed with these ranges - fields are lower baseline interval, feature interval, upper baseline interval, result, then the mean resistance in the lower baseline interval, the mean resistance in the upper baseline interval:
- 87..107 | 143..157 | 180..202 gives 0.12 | 10.7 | 10.9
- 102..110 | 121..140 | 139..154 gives -0.03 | 10.7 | 10.4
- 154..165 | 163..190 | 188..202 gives -0.17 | 7.48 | 10.9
